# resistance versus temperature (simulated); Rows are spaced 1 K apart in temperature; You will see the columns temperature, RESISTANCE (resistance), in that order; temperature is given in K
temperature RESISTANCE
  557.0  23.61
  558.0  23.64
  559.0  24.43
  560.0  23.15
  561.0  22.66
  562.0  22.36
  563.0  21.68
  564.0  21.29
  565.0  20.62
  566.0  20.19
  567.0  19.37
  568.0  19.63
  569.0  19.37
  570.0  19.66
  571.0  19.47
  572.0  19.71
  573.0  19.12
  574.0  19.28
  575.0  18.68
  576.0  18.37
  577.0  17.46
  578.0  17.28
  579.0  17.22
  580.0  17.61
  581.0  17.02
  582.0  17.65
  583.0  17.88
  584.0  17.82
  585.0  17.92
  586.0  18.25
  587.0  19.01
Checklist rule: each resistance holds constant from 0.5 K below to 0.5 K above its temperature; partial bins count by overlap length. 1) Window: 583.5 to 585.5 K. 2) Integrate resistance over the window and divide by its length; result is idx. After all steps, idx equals 17.9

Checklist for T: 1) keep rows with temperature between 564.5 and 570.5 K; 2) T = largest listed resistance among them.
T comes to 20.62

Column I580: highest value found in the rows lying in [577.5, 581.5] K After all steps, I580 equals 17.61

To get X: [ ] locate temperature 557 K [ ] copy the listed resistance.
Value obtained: 23.61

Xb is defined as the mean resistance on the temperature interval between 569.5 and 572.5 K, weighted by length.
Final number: 19.6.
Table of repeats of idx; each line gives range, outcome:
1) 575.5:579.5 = 17.6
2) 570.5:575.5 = 19.3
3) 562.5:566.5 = 20.9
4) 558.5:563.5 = 22.9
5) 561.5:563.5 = 22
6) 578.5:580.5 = 17.4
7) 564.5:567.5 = 20.1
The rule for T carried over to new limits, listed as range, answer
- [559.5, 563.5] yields 23.15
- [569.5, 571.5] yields 19.66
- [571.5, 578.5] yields 19.71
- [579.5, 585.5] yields 17.92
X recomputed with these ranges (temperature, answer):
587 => 19.01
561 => 22.66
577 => 17.46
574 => 19.28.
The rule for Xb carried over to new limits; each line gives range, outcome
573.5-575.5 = 19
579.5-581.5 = 17.3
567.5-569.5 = 19.5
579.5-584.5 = 17.6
